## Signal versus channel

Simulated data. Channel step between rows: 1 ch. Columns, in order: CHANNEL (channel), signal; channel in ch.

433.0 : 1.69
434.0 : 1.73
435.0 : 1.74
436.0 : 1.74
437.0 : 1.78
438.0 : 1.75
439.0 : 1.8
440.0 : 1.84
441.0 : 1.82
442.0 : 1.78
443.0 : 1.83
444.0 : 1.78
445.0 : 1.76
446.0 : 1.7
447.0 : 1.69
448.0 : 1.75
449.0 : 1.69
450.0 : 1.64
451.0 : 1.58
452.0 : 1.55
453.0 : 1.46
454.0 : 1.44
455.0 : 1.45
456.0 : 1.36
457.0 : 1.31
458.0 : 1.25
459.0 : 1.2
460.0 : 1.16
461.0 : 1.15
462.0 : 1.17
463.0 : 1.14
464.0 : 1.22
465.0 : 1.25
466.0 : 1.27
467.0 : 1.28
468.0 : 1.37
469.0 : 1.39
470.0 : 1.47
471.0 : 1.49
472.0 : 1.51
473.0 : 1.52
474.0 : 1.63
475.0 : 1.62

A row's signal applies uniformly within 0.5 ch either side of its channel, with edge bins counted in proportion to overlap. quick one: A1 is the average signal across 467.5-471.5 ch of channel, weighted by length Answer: 1.43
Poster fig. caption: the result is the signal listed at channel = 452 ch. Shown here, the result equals 1.55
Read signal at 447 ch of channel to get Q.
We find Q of 1.69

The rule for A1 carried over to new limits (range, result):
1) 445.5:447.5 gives 1.69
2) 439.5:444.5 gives 1.81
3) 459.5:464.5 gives 1.17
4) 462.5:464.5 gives 1.18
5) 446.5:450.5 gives 1.69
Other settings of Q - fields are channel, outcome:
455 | 1.45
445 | 1.76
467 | 1.28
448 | 1.75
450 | 1.64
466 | 1.27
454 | 1.44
